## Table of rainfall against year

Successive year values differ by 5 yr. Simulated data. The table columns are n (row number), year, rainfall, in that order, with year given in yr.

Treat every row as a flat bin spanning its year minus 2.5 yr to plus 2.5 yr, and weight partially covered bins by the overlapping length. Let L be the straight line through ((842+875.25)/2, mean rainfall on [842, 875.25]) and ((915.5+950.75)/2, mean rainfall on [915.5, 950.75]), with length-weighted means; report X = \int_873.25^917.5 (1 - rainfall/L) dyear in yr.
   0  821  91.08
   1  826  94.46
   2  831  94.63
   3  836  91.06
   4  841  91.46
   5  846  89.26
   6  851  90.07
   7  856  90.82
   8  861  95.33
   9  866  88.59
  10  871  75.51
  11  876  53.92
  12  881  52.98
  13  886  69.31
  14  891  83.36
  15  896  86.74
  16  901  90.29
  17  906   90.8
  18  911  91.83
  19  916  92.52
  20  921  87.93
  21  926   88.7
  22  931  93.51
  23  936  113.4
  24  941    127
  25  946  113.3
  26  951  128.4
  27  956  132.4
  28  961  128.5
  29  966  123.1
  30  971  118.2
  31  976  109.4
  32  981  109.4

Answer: 7.9 yr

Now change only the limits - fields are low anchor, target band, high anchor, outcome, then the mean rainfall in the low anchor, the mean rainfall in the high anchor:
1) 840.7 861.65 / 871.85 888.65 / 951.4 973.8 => 6.62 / 91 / 126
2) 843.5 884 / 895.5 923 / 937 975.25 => 2.89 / 79.4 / 123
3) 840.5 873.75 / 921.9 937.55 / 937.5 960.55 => 2.79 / 88.3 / 125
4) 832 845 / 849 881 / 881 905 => 2.28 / 91.4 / 79.9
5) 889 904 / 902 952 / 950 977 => 1.21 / 87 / 124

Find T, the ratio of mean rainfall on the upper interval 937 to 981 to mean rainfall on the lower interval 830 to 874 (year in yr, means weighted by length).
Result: 1.4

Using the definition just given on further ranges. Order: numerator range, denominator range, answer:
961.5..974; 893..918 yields 1.35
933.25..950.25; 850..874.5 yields 1.37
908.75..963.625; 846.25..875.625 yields 1.27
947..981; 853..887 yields 1.61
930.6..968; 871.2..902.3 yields 1.68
